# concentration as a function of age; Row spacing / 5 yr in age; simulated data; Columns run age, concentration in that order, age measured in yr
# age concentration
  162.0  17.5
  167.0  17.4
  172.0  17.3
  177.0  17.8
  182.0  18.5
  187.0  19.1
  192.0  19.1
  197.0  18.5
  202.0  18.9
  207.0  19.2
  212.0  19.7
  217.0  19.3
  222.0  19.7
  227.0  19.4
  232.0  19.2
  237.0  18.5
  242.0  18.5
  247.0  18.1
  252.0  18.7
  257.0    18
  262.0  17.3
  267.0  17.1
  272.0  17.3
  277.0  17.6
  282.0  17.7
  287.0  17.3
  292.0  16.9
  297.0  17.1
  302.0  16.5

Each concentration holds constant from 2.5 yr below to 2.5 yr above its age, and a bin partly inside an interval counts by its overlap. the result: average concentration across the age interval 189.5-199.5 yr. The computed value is 18.8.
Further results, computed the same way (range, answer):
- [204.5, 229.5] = 19.5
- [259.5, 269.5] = 17.2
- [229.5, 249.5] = 18.6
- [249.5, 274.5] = 17.7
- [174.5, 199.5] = 18.6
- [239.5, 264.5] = 18.1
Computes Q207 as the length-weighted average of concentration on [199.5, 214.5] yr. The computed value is 19.3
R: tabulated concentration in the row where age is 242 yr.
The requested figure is 18.5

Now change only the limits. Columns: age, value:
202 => 18.9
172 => 17.3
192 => 19.1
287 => 17.3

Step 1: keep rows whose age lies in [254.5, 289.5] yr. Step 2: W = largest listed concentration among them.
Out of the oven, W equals 18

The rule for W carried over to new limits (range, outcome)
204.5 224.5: 19.7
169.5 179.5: 17.8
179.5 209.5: 19.2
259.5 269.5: 17.3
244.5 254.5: 18.7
